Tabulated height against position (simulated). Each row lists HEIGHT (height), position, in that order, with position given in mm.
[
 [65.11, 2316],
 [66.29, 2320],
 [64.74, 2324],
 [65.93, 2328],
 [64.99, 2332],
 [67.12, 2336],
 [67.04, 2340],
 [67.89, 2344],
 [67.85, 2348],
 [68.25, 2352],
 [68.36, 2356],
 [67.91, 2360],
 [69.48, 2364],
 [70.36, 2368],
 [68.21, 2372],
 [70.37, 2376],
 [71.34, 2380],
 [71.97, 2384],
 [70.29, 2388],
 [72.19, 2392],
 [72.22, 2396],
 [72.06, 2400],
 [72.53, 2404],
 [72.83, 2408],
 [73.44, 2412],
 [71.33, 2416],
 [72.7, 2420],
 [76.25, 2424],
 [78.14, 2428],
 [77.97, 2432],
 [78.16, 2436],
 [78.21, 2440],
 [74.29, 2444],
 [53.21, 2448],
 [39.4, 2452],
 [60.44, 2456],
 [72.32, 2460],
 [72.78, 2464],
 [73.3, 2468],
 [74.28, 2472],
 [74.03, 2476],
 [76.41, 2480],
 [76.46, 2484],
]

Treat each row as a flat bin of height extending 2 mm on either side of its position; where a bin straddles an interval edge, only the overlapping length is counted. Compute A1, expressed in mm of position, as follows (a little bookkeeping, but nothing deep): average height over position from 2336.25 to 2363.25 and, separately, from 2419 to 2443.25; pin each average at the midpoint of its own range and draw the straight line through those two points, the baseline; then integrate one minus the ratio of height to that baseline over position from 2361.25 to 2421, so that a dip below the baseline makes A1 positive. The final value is 0.9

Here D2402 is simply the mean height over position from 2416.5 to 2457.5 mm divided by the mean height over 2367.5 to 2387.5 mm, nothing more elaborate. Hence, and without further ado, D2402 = 0.98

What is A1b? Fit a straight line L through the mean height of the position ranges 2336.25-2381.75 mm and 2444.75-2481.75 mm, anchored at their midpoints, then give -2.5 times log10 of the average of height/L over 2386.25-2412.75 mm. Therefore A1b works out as -0.07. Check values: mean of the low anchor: 68.7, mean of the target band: 72.2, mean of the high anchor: 66.4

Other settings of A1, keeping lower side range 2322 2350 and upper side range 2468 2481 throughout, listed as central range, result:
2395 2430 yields -1.28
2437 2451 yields 1.07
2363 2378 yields -0.24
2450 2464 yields 2.66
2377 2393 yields -0.46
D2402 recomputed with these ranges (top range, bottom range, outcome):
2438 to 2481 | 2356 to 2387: 0.97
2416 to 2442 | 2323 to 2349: 1.15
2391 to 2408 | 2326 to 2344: 1.09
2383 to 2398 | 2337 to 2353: 1.06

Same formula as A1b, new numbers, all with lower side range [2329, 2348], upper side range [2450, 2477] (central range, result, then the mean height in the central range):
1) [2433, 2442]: -0.18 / 78.2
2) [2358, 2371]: -0.04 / 69.2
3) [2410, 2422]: -0.09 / 72.5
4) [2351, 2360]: -0.02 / 68.2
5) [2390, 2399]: -0.09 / 72.2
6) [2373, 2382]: -0.06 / 70.6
